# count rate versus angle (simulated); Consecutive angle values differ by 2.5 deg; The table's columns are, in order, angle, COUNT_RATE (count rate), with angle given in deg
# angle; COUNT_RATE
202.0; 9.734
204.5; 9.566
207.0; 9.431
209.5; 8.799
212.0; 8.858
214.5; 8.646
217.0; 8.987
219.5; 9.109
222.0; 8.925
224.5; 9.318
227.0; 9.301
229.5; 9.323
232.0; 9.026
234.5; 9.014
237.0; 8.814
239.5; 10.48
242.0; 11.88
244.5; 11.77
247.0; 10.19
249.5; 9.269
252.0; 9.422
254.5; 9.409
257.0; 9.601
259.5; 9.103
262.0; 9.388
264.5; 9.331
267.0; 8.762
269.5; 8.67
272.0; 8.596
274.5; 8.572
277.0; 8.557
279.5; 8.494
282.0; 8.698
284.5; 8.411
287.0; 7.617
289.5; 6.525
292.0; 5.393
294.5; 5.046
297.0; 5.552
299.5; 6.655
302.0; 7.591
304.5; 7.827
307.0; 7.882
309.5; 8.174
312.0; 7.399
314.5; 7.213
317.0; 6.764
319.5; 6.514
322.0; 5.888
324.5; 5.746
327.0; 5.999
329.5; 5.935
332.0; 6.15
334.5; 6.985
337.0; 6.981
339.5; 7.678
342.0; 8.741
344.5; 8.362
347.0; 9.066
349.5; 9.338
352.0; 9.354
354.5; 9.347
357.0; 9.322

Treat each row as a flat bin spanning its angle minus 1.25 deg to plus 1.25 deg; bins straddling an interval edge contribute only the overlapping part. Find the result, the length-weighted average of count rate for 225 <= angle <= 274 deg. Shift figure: 9.53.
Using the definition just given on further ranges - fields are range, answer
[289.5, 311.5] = 6.77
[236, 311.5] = 8.51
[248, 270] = 9.25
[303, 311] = 7.93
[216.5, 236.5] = 9.12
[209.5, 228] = 9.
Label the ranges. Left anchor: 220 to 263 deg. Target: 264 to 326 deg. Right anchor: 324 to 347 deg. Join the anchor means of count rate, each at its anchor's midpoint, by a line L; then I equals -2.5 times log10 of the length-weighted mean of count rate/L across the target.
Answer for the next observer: 0.11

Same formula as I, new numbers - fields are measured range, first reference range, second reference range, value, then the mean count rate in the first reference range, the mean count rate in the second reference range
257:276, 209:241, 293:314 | -0.12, 9.15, 7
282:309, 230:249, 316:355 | 0.22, 10.1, 7.4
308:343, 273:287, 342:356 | 0.28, 8.46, 9.07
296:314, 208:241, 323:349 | 0.06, 9.15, 7.21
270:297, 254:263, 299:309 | 0.12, 9.37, 7.6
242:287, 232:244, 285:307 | -0.09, 10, 6.67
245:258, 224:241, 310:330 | -0.11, 9.36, 6.52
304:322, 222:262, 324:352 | 0.11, 9.69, 7.49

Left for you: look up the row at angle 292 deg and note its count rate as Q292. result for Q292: 5.393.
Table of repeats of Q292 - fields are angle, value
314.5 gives 7.213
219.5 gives 9.109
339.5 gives 7.678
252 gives 9.422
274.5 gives 8.572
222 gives 8.925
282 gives 8.698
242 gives 11.88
